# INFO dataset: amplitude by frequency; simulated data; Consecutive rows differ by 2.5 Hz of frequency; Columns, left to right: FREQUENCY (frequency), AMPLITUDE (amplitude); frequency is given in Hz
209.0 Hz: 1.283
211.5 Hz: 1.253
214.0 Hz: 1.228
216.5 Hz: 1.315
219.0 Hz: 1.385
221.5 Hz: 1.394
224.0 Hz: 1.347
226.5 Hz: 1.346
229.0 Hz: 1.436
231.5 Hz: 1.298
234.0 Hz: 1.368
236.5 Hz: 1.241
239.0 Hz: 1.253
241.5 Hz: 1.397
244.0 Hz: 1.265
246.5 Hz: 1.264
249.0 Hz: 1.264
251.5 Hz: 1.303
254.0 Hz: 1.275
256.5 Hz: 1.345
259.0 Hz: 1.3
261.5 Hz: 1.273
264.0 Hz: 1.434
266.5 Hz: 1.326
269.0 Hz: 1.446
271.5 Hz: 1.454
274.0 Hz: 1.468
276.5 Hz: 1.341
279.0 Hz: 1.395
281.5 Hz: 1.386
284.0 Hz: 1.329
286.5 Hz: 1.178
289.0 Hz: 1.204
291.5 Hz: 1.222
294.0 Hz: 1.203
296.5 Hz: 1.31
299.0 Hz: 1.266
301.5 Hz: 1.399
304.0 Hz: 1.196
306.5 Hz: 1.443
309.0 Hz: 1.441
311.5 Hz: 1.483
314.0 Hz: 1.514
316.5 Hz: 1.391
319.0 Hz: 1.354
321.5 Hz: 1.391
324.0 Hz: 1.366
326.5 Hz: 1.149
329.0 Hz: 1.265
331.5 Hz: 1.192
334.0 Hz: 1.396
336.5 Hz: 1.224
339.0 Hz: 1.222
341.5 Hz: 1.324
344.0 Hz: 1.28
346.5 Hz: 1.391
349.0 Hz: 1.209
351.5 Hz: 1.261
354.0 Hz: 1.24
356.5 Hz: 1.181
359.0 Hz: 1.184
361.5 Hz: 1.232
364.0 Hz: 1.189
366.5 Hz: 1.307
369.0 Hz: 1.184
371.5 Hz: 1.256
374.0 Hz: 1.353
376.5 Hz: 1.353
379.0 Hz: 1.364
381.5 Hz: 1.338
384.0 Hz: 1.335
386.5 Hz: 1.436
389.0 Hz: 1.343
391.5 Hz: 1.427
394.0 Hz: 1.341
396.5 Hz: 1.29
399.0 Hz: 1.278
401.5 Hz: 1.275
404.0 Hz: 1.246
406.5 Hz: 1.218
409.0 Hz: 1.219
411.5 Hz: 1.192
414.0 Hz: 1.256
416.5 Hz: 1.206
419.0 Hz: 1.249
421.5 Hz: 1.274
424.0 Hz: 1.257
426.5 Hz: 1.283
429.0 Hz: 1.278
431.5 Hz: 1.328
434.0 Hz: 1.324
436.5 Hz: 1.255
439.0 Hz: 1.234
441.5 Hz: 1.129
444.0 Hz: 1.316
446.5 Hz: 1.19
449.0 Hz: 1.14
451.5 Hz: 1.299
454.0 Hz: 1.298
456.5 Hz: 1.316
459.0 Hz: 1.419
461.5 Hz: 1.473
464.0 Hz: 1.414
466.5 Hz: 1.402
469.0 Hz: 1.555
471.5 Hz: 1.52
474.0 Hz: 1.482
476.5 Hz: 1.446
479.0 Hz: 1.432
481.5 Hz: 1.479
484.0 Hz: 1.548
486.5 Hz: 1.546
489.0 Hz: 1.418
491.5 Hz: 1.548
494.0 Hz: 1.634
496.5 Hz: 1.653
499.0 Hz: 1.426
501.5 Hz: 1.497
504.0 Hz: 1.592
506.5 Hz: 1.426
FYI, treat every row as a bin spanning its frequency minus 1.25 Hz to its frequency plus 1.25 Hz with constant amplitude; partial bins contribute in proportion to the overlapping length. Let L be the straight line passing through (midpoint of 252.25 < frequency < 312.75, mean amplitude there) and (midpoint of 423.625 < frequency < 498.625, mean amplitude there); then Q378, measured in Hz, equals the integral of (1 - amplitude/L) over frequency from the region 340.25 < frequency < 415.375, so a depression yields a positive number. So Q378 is 4.5 Hz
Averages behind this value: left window 1.34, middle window 1.28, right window 1.39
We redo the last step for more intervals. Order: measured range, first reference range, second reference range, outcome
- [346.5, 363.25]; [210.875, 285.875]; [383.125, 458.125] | 0.89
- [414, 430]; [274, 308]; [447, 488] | 1.52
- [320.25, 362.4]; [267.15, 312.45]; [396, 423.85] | 1.13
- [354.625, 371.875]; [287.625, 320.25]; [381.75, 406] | 1.47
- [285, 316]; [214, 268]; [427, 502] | 0.47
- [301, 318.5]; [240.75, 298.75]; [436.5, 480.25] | -1.07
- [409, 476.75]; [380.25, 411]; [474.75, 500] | 4.94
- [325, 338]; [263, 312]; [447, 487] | 1.09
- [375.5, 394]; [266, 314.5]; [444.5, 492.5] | 0.19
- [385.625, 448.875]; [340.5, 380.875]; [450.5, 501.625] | 4.38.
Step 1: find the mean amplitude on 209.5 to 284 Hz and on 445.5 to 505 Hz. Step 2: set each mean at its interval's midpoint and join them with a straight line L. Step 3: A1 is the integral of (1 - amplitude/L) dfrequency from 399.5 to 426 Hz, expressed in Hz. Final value 3.29 Hz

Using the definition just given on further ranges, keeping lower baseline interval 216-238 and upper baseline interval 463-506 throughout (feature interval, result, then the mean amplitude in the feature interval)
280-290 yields 0.8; 1.28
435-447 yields 2.0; 1.23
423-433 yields 1.2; 1.29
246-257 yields 0.6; 1.29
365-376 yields 1.2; 1.28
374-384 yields 0.6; 1.35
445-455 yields 1.7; 1.23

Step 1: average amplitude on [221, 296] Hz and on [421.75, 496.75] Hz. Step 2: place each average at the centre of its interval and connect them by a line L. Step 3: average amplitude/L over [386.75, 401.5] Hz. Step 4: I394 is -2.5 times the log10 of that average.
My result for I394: 0.02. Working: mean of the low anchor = 1.32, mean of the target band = 1.34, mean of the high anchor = 1.38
